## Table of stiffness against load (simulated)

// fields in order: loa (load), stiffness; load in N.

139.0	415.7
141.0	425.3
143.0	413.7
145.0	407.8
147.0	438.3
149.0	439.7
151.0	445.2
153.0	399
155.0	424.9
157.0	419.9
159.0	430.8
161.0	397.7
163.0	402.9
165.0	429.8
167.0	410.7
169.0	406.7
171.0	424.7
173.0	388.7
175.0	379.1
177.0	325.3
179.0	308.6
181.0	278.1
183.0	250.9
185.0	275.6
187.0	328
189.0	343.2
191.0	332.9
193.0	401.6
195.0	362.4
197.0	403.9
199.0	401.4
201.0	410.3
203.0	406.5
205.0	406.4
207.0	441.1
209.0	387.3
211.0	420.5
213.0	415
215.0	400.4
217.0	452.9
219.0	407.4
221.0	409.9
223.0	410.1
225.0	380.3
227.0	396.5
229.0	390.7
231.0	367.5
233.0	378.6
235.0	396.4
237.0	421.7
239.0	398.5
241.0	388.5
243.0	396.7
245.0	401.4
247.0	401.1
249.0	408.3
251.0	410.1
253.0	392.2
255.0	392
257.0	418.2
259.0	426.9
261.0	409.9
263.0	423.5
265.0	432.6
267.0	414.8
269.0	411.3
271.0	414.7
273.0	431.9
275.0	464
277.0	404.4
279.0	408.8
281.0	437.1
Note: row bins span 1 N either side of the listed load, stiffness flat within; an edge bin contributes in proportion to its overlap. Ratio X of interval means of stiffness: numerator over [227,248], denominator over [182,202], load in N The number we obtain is 1.1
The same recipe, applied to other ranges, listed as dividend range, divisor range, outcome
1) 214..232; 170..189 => 1.22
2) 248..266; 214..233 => 1.03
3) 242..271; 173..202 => 1.19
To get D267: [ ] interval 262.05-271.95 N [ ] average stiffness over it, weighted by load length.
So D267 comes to 419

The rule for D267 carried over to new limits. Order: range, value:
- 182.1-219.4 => 381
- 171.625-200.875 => 345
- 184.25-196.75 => 346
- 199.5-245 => 404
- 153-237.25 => 386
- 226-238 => 392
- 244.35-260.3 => 406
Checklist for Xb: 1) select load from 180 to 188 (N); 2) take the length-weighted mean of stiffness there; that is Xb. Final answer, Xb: 283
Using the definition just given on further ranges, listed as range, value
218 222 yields 409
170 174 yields 407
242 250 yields 402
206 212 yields 416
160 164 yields 400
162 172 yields 415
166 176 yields 402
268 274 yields 419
